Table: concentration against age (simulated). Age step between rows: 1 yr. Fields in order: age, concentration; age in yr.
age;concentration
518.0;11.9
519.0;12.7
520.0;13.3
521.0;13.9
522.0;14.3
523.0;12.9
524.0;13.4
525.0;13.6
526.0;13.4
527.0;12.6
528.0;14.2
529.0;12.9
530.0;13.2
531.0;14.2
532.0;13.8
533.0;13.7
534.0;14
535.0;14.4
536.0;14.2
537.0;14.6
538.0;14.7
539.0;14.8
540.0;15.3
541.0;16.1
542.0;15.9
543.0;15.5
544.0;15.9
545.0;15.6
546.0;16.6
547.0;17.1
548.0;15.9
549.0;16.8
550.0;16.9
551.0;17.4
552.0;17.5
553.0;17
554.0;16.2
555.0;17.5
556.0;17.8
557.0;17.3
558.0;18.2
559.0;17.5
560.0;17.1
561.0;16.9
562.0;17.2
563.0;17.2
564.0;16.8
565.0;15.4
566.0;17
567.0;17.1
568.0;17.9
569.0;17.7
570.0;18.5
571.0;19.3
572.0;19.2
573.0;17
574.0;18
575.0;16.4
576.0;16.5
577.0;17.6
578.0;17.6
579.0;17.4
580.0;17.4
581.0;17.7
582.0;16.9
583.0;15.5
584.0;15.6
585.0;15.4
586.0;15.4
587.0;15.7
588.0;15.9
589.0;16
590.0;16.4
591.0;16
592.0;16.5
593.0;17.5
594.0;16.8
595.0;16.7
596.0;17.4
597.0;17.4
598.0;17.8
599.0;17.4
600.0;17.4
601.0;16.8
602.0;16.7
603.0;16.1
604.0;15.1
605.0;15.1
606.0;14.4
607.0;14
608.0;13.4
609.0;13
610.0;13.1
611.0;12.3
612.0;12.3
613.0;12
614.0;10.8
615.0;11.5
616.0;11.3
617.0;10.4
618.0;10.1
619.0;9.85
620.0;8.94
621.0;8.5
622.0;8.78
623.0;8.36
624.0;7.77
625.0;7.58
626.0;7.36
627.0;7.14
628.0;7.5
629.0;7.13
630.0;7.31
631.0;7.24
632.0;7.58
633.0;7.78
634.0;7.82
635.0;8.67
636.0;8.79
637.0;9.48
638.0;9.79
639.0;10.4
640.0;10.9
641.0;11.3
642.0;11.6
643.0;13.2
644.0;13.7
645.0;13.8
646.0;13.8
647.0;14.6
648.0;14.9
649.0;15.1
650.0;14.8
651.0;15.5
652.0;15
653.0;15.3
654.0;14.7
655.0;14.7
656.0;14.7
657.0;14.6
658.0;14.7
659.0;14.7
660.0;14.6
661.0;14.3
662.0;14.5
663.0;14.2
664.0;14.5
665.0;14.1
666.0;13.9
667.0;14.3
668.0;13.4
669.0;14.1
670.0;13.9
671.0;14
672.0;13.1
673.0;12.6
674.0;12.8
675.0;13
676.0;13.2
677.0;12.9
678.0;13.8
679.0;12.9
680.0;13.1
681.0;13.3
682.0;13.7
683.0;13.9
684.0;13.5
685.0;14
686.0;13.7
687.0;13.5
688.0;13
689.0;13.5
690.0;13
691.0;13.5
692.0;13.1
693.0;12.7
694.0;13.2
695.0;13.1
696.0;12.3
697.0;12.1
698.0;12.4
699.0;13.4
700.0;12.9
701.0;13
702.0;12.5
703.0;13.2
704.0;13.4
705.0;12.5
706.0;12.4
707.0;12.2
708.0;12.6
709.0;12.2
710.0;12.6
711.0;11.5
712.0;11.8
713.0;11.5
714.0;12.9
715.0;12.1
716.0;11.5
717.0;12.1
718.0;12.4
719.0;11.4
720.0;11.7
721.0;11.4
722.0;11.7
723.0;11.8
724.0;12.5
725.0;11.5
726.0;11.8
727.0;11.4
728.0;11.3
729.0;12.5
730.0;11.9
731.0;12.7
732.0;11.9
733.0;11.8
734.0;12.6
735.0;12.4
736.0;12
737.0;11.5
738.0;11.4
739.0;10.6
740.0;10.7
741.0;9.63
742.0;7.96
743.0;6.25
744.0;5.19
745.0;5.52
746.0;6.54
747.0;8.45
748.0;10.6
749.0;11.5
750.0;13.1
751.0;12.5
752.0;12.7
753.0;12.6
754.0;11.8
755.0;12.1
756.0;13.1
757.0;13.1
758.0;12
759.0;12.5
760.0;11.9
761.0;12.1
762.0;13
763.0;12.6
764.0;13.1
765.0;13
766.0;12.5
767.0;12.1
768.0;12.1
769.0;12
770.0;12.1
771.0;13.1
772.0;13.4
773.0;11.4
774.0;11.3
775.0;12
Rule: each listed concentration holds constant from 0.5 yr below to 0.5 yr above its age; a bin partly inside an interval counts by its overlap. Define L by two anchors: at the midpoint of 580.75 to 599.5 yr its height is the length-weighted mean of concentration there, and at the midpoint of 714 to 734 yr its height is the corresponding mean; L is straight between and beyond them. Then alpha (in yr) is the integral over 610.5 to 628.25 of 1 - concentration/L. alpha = 6.8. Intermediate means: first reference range 16.5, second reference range 11.9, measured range 9.61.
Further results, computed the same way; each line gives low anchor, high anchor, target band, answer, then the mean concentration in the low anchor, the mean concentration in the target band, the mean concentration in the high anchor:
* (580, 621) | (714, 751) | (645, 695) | -4.7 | 14.7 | 13.9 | 10.9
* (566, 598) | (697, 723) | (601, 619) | 3.3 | 17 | 13.1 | 12.3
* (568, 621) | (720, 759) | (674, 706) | -1.5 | 15.4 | 13.1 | 11.1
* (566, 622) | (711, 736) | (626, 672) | 4.8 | 15.3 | 12.4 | 11.9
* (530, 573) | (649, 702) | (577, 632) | 6.8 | 16.4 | 13.4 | 13.7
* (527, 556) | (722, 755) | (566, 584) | -3.4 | 15.4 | 17.4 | 10.9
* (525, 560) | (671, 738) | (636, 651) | 1.1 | 15.5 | 12.6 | 12.6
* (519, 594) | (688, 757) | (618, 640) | 9.0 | 16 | 8.38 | 11.7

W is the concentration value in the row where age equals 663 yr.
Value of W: 14.2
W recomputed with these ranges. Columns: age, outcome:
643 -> 13.2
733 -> 11.8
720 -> 11.7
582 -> 16.9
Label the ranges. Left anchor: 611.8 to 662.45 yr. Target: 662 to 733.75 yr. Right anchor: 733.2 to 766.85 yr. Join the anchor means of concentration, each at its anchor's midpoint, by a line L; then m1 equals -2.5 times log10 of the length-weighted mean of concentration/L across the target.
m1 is -0.143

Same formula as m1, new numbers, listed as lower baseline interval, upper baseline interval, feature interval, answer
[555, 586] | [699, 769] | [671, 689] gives 0.014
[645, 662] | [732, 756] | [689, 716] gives -0.016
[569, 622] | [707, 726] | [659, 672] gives -0.064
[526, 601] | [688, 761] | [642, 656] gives -0.041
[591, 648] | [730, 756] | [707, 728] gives -0.094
